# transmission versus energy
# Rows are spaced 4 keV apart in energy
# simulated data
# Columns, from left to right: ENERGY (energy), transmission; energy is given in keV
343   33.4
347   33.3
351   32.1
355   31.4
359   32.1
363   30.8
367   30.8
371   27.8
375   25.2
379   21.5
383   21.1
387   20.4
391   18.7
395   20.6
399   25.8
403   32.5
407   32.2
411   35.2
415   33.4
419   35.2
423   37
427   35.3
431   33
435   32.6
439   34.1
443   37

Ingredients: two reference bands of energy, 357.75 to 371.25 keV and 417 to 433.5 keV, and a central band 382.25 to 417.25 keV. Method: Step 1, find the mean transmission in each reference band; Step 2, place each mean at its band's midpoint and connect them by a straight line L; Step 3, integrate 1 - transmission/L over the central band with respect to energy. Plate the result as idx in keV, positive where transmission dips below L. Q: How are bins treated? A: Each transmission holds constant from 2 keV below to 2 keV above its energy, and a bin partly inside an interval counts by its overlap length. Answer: 6.73 keV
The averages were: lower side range 30.6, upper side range 35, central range 26.9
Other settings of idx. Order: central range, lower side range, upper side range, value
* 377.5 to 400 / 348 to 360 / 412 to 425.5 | 8.4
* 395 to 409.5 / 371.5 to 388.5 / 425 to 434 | -0.6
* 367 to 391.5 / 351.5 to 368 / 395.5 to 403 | 4.8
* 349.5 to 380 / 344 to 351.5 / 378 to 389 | -2.2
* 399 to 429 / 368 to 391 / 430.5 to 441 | -4.6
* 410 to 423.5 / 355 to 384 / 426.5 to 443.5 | -1.1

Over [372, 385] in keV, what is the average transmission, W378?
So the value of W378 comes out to 23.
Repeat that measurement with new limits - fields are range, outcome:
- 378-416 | 26.1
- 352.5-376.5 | 29.8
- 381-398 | 20.5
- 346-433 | 29.3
